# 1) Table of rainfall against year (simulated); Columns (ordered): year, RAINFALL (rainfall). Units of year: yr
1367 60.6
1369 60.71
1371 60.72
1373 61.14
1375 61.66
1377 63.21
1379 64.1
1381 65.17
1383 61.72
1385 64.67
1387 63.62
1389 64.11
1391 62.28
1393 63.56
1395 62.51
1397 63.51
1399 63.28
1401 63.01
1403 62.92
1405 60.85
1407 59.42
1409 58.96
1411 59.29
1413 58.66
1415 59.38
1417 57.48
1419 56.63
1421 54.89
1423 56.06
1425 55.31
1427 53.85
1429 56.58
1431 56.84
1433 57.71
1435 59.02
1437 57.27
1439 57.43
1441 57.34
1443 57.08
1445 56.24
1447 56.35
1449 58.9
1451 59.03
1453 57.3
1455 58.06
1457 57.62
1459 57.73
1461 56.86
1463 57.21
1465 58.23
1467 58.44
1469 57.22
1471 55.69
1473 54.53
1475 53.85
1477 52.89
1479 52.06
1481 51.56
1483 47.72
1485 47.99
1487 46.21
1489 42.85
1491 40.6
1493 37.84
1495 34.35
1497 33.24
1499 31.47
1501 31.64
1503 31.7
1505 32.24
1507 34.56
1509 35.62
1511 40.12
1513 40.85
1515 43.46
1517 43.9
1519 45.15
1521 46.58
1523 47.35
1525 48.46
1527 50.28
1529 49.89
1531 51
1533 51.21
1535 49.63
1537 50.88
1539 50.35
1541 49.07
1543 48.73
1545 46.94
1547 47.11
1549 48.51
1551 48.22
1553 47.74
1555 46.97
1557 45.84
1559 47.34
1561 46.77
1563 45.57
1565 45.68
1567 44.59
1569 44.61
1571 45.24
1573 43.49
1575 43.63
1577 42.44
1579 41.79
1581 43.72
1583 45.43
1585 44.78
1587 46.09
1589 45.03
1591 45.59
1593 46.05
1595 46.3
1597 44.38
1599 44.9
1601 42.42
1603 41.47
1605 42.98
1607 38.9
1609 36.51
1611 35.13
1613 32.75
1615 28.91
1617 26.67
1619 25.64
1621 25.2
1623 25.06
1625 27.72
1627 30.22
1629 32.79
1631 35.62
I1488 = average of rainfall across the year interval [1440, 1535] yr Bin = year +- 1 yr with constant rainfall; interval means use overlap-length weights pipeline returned 48.3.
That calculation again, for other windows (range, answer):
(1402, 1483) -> 57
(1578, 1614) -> 42.5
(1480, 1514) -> 38.9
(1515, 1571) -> 47.6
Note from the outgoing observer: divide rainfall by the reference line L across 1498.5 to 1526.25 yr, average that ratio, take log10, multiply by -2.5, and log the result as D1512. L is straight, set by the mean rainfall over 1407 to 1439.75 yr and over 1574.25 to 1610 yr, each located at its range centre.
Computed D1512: 0.25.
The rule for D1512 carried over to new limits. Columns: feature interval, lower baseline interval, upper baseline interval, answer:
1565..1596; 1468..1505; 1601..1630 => -0.24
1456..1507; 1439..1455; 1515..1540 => 0.15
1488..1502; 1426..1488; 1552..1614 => 0.40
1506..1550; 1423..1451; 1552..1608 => 0.06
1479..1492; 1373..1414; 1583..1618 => 0.13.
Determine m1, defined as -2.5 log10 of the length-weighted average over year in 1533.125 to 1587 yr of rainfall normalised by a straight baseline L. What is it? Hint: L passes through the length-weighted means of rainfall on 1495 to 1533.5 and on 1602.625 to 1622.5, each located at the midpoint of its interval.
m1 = -0.236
